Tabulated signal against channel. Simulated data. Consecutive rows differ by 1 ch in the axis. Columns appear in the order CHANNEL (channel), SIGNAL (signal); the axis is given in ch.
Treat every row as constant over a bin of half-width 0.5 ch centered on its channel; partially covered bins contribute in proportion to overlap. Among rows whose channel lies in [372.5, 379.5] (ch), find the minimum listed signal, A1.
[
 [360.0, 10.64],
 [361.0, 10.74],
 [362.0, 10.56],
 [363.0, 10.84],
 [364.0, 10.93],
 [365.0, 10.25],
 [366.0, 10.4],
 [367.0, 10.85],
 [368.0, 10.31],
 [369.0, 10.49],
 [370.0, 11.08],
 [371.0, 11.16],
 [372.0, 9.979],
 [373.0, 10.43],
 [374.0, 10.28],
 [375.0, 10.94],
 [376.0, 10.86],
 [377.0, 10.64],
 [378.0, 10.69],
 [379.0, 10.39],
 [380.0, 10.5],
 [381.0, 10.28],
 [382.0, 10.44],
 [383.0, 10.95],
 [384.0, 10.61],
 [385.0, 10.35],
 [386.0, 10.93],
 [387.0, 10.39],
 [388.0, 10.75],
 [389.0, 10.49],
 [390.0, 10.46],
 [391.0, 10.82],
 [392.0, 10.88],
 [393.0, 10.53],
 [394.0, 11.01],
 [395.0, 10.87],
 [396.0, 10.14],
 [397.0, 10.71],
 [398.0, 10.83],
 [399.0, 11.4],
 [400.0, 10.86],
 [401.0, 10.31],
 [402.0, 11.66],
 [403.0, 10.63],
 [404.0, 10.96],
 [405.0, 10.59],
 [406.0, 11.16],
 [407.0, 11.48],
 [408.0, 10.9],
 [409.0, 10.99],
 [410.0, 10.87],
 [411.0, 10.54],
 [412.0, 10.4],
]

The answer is 10.28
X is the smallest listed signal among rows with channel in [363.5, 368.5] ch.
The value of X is 10.25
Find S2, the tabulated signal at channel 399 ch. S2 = 11.4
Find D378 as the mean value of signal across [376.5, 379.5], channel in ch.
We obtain 10.6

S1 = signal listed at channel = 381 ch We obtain 10.28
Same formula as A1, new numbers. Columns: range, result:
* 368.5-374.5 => 9.979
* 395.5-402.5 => 10.14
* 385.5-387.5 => 10.39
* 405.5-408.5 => 10.9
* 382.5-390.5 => 10.35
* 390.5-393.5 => 10.53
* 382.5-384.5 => 10.61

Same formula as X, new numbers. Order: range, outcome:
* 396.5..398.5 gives 10.71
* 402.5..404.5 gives 10.63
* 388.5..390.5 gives 10.46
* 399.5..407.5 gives 10.31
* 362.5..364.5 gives 10.84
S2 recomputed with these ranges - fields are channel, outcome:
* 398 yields 10.83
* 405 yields 10.59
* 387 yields 10.39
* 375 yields 10.94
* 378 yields 10.69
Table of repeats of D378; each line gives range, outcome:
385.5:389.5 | 10.6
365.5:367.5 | 10.6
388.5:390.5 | 10.5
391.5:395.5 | 10.8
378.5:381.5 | 10.4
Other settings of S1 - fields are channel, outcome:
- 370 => 11.08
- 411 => 10.54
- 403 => 10.63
